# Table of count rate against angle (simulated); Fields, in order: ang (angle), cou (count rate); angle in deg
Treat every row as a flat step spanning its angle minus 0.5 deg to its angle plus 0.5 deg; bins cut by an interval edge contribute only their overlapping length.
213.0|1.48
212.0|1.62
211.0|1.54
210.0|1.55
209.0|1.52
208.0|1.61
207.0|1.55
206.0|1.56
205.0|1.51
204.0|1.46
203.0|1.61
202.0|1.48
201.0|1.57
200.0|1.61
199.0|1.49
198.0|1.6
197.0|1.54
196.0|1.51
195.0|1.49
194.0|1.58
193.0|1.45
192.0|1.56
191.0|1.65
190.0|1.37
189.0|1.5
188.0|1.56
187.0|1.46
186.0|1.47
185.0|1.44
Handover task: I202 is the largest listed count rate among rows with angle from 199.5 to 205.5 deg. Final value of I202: 1.61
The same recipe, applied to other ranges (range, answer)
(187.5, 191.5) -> 1.65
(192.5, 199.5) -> 1.6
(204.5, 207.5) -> 1.56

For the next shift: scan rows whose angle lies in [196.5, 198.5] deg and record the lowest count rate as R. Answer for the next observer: 1.54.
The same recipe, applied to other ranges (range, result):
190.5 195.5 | 1.45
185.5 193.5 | 1.37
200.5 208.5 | 1.46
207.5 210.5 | 1.52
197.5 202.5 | 1.48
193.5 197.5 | 1.49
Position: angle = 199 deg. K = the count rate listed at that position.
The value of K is 1.49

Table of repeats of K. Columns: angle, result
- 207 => 1.55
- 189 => 1.5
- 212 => 1.62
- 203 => 1.61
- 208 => 1.61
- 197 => 1.54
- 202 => 1.48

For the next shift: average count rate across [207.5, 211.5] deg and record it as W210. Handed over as 1.55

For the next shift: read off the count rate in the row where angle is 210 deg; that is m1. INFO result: 1.55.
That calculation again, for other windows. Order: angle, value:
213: 1.48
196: 1.51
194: 1.58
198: 1.6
